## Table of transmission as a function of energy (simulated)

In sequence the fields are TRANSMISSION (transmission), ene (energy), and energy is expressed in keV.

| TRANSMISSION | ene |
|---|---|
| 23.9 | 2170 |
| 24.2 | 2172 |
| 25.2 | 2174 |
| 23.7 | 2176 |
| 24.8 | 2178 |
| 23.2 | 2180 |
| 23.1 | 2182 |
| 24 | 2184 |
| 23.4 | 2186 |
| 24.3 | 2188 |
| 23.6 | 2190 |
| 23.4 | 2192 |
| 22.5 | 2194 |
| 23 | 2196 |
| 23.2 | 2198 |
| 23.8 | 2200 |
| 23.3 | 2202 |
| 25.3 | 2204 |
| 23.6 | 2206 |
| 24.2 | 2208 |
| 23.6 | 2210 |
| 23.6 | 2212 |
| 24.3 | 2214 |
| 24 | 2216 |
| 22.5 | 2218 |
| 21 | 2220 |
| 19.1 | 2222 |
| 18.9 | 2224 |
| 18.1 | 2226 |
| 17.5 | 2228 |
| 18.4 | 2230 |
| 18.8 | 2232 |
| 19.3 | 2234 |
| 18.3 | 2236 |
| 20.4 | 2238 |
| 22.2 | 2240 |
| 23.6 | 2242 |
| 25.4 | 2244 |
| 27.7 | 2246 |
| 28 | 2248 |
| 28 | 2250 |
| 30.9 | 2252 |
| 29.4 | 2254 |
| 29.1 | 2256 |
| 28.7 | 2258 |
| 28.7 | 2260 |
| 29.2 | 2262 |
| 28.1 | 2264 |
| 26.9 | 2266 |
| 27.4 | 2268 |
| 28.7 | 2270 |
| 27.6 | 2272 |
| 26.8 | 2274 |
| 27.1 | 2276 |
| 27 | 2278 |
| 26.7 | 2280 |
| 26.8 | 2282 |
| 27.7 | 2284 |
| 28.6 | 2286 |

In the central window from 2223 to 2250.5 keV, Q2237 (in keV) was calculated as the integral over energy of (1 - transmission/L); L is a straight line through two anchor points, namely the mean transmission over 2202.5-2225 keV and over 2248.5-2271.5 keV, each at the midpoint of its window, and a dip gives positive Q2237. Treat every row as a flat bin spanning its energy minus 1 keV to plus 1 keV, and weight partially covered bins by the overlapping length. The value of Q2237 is 4.4 keV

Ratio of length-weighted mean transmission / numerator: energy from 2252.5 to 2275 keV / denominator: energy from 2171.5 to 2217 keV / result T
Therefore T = 1.19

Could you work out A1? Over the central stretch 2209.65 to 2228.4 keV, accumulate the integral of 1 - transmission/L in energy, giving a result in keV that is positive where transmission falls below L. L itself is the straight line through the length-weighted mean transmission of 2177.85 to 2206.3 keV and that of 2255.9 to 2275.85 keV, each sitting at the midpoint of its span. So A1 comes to 2.9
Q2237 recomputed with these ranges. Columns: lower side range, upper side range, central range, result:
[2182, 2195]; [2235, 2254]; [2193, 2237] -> 4.7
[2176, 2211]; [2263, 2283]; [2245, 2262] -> -1.6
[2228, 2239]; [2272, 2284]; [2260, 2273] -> -1.7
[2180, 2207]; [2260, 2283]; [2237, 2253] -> 0.3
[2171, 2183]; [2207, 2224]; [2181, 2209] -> -0.3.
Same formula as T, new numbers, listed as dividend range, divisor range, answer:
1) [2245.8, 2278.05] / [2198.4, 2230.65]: 1.28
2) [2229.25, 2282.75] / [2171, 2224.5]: 1.11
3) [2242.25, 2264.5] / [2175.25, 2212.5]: 1.20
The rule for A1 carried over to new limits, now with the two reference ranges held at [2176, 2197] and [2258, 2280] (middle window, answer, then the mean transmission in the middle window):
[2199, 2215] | 0.40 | 24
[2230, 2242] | 2.80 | 20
